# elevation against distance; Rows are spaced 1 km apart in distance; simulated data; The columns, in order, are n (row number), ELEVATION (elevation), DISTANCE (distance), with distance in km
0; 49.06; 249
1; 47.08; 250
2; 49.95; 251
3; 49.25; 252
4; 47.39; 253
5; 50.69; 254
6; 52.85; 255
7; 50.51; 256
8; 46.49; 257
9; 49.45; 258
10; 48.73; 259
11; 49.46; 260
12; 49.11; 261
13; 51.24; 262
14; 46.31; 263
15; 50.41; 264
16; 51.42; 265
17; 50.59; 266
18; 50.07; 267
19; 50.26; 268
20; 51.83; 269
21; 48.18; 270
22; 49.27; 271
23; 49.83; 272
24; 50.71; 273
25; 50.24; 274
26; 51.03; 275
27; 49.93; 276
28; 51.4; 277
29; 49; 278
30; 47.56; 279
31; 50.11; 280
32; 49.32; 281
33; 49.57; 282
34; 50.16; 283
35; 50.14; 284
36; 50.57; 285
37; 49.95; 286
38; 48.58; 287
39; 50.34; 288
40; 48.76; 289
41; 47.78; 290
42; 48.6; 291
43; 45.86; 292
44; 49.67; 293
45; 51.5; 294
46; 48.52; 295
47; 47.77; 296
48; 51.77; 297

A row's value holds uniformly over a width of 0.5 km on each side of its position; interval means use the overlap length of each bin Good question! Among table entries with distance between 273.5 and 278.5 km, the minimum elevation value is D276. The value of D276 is 49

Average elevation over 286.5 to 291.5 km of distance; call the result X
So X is 48.8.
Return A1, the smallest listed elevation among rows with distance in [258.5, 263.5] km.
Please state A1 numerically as 46.31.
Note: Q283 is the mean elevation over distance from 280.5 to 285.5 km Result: 50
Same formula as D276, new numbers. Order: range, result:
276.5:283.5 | 47.56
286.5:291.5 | 47.78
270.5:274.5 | 49.27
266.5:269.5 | 50.07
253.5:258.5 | 46.49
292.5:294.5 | 49.67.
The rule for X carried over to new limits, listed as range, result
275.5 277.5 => 50.7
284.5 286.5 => 50.3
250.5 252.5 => 49.6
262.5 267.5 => 49.8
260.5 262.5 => 50.2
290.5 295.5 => 48.8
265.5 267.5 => 50.3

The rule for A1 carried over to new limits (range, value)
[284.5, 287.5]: 48.58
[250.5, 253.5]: 47.39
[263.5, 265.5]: 50.41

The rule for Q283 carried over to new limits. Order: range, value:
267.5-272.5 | 49.9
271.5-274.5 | 50.3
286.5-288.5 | 49.5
